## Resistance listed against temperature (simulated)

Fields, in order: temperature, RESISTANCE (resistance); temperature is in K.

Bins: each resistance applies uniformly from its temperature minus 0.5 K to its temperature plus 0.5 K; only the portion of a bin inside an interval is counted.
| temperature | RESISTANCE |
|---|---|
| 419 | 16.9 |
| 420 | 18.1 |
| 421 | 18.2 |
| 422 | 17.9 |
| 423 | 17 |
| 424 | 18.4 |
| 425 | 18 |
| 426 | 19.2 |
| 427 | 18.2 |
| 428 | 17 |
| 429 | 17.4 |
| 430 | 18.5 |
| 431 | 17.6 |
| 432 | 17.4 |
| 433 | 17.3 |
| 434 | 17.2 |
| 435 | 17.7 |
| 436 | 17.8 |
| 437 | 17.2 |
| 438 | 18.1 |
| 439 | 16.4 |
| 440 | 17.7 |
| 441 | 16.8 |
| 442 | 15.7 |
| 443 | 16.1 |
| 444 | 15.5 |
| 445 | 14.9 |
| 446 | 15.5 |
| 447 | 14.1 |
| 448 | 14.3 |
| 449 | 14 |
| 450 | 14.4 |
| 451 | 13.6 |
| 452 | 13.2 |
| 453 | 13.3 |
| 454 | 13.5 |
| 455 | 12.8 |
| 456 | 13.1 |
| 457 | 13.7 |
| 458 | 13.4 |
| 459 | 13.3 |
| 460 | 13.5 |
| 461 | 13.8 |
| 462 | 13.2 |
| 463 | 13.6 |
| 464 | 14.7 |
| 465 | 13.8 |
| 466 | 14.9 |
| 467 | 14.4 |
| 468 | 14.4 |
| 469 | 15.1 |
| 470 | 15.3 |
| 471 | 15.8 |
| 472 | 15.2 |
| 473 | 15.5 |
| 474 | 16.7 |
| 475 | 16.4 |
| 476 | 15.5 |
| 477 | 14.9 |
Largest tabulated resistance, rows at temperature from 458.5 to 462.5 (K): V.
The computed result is 13.8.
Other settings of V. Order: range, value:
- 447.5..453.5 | 14.4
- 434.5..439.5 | 18.1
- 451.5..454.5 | 13.5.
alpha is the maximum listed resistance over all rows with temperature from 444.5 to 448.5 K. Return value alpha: 15.5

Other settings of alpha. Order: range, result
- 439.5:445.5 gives 17.7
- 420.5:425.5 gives 18.4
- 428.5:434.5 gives 18.5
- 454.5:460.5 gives 13.7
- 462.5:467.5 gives 14.9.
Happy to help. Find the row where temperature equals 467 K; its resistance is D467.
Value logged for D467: 14.4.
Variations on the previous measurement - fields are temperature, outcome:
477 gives 14.9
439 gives 16.4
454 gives 13.5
